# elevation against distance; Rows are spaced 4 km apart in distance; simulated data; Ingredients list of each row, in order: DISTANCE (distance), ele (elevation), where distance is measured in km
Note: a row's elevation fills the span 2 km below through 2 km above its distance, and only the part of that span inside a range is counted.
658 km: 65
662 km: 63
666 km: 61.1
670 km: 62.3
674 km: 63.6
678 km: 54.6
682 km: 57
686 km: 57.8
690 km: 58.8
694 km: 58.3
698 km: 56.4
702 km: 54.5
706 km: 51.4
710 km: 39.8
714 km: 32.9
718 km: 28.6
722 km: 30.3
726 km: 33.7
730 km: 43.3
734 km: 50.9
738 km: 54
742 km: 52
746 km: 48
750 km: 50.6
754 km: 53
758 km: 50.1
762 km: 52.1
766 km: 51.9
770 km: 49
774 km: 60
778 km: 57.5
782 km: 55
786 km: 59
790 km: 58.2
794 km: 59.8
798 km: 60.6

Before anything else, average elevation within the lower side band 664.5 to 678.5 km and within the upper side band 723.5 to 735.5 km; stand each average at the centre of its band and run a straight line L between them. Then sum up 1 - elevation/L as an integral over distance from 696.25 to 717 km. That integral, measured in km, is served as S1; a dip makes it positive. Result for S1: 1.53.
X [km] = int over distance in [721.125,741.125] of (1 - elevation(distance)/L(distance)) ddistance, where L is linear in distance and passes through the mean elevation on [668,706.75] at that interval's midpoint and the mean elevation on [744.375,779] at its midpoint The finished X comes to 4.0 km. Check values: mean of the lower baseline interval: 57.7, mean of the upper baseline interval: 52.4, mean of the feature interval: 43.7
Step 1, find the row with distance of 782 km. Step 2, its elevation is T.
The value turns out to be 55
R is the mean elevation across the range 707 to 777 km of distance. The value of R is 46.1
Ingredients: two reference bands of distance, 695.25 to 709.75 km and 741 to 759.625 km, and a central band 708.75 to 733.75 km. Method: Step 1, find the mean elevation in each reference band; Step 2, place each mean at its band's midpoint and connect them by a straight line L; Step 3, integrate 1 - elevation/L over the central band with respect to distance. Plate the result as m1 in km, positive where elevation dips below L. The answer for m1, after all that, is 7.8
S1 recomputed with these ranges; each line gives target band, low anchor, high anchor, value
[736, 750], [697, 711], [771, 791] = 0.8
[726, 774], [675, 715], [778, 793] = 4.8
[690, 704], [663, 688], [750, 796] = 0.4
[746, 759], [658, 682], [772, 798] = 1.8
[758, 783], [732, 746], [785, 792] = 1.0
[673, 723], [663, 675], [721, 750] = 5.3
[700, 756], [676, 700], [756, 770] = 9.6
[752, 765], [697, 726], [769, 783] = 0.0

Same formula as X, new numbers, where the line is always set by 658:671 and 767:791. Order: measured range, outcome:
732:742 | 1.1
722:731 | 3.5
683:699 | 0.8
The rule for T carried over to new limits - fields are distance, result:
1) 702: 54.5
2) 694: 58.3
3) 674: 63.6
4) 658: 65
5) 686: 57.8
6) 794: 59.8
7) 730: 43.3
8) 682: 57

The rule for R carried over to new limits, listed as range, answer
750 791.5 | 54.3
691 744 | 45.3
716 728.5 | 31.4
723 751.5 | 46.8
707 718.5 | 36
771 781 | 57.4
